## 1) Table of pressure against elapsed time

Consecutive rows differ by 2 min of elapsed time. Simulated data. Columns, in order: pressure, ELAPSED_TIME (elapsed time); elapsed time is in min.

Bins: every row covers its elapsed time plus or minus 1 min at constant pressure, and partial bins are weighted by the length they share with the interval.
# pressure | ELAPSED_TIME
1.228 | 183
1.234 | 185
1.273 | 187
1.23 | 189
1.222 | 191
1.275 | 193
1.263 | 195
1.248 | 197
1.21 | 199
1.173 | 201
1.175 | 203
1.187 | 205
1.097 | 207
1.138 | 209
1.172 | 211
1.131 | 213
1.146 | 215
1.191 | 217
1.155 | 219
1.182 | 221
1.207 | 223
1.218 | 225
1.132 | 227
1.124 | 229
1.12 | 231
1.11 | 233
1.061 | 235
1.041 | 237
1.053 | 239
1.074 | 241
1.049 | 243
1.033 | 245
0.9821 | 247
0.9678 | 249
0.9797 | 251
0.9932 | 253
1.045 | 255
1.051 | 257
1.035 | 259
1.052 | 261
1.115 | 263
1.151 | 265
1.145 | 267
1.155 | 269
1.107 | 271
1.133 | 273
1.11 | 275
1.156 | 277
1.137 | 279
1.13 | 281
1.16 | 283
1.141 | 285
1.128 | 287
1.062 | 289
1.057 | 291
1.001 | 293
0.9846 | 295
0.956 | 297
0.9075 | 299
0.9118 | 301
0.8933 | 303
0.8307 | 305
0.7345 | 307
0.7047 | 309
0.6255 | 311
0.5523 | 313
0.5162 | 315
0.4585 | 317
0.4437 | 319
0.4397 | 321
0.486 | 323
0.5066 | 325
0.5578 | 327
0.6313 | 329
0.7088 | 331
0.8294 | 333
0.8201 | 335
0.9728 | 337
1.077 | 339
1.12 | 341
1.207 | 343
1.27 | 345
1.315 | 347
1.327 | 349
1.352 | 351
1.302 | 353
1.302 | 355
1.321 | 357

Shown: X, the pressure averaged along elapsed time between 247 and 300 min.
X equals 1.07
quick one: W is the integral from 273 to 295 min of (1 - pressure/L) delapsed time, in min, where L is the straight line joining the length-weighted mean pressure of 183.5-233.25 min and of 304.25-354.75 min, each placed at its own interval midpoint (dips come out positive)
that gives -3.05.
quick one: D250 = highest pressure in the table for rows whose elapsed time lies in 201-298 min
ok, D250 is 1.218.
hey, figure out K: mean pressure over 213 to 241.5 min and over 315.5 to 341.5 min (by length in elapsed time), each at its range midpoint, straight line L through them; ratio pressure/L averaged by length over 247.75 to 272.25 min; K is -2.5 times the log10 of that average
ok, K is -0.09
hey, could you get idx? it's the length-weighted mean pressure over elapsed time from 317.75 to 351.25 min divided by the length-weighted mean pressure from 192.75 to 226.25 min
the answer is 0.74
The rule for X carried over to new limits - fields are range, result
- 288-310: 0.913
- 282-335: 0.779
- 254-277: 1.1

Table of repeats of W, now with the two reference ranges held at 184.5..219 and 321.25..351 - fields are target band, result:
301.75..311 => 1.93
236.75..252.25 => 1.22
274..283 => -0.85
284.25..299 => -0.36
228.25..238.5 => 0.39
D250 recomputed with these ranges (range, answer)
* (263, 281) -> 1.156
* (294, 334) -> 0.9846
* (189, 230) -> 1.275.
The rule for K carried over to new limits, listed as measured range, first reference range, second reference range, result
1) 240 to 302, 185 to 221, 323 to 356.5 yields 0.04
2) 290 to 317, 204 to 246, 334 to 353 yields 0.39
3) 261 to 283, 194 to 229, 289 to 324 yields -0.25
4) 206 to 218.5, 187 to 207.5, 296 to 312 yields 0.01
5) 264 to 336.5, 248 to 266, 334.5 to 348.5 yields 0.24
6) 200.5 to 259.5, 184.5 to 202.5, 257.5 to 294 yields 0.08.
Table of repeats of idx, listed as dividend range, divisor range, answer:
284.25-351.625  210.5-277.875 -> 0.79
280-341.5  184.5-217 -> 0.68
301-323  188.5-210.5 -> 0.52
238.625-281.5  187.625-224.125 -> 0.90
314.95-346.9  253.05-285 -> 0.70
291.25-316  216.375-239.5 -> 0.71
